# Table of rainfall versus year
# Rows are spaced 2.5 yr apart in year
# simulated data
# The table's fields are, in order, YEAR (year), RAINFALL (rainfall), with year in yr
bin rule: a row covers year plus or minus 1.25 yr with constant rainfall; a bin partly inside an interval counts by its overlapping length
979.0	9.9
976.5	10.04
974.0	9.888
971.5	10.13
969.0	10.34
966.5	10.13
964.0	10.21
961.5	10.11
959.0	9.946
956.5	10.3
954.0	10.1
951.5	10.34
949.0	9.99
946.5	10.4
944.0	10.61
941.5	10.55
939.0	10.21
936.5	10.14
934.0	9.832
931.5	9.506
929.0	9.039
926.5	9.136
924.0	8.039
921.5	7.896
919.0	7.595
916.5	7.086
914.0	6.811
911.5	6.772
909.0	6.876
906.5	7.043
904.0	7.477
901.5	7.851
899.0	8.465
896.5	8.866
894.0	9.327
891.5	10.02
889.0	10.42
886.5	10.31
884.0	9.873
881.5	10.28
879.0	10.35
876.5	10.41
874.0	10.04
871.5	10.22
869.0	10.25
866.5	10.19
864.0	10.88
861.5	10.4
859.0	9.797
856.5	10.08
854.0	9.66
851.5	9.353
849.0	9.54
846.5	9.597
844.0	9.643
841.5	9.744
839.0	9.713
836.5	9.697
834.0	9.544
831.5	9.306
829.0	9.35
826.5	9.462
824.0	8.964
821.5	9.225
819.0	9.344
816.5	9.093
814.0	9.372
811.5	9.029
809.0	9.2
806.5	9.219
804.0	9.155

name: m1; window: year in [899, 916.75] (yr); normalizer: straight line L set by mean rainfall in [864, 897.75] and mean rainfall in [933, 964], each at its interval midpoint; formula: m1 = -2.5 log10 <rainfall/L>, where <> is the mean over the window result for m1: 0.37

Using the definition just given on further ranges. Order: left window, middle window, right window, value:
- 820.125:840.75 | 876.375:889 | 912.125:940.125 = -0.144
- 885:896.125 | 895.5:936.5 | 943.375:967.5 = 0.236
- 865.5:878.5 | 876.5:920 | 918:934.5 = 0.109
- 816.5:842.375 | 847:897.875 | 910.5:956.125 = -0.079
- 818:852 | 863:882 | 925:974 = -0.073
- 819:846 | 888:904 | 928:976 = 0.091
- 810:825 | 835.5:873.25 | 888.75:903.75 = -0.097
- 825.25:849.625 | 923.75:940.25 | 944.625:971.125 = 0.062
